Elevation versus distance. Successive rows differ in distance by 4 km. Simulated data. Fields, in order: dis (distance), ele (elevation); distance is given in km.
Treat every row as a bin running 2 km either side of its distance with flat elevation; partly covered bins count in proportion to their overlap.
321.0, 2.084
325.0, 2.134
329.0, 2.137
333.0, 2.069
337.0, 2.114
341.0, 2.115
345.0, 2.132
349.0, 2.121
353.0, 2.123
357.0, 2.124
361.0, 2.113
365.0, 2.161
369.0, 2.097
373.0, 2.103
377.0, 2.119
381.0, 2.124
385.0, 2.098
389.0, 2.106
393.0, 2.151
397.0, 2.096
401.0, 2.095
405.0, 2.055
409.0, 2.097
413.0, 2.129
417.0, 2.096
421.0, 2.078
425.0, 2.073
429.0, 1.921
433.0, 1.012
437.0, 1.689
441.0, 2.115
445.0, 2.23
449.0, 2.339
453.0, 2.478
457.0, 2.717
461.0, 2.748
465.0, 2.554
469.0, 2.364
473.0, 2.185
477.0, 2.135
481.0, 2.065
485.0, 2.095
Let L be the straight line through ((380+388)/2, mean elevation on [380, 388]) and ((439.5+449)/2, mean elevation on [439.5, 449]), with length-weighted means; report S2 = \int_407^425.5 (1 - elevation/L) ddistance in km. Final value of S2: 0.6 km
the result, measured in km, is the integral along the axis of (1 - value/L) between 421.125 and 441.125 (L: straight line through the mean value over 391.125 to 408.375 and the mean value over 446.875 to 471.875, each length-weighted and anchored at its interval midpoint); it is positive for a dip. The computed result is 4.82 km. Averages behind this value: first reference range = 2.1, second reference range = 2.52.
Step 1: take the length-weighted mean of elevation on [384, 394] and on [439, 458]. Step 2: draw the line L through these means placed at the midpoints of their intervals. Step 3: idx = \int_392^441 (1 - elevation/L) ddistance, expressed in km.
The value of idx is 5.8 km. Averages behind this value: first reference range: 2.12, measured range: 1.96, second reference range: 2.36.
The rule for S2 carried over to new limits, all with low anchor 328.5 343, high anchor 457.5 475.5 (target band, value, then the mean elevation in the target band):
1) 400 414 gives 1.31 km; 2.09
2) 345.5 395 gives 1.84 km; 2.12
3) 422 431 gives 1.35 km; 2.01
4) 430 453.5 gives 4.55 km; 1.94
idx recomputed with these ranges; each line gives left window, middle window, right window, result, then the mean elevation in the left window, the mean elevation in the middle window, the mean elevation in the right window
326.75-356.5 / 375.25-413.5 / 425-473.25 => 0.84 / 2.12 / 2.11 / 2.19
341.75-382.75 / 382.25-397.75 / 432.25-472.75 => 0.36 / 2.12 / 2.11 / 2.26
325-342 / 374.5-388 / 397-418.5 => -0.08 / 2.11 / 2.11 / 2.09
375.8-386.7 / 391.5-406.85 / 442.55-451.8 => 0.46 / 2.11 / 2.1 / 2.29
